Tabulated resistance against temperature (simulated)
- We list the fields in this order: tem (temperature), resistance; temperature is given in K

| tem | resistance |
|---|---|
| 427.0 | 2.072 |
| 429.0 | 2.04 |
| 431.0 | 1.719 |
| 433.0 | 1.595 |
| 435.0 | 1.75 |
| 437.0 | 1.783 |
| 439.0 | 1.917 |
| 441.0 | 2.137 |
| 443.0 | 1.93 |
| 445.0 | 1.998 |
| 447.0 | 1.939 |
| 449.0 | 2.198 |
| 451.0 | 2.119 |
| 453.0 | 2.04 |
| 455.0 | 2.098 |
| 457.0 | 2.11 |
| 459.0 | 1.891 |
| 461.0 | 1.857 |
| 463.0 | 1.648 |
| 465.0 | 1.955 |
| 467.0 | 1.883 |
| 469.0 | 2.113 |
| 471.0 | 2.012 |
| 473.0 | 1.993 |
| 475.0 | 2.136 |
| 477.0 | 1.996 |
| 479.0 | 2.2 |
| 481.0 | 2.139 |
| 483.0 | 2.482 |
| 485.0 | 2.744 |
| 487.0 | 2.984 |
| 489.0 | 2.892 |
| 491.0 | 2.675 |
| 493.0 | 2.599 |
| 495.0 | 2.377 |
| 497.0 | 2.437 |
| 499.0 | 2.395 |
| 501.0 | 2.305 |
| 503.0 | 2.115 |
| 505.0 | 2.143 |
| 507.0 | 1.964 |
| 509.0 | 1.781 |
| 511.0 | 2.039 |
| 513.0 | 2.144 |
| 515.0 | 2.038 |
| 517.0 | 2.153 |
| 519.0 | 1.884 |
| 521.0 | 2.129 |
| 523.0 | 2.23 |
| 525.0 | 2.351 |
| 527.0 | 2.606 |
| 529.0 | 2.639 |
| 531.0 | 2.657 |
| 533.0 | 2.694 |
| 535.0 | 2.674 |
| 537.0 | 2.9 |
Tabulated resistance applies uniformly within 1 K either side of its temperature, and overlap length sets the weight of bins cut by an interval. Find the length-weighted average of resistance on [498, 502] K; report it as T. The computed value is 2.35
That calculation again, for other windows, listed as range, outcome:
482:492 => 2.76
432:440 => 1.76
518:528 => 2.24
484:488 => 2.86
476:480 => 2.1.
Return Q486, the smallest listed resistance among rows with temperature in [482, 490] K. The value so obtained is 2.482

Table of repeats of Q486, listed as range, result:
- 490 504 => 2.115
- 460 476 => 1.648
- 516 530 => 1.884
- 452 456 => 2.04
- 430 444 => 1.595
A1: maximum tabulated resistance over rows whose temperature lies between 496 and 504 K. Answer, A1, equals 2.437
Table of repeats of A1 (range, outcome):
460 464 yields 1.857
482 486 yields 2.744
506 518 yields 2.153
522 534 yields 2.694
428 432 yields 2.04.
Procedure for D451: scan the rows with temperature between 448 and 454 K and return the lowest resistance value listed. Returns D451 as 2.04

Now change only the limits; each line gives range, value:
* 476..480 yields 1.996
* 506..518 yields 1.781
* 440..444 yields 1.93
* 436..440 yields 1.783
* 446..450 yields 1.939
